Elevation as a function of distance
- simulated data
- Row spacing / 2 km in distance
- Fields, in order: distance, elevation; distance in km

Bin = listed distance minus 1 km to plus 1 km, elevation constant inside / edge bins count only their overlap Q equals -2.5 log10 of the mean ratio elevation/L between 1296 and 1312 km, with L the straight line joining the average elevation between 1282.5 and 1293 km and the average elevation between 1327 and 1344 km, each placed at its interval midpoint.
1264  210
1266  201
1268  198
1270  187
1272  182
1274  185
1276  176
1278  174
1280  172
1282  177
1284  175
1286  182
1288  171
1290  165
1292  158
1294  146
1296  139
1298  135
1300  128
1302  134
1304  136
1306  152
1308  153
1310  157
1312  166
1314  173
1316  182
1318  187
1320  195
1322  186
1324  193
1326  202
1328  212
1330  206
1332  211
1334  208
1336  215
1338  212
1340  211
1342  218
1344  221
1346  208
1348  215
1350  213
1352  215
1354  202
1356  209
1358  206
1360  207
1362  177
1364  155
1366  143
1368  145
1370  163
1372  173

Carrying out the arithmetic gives 0.28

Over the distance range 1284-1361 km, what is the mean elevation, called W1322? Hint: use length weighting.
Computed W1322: 185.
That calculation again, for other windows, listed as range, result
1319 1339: 204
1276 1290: 174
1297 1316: 150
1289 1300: 147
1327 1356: 212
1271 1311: 160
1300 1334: 177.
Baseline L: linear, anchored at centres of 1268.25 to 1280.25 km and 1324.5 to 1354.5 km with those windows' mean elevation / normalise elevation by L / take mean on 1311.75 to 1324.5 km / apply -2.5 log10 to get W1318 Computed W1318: 0.10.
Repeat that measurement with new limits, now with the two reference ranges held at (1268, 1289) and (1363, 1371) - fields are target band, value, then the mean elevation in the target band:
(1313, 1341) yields -0.21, 200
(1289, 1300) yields 0.19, 147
